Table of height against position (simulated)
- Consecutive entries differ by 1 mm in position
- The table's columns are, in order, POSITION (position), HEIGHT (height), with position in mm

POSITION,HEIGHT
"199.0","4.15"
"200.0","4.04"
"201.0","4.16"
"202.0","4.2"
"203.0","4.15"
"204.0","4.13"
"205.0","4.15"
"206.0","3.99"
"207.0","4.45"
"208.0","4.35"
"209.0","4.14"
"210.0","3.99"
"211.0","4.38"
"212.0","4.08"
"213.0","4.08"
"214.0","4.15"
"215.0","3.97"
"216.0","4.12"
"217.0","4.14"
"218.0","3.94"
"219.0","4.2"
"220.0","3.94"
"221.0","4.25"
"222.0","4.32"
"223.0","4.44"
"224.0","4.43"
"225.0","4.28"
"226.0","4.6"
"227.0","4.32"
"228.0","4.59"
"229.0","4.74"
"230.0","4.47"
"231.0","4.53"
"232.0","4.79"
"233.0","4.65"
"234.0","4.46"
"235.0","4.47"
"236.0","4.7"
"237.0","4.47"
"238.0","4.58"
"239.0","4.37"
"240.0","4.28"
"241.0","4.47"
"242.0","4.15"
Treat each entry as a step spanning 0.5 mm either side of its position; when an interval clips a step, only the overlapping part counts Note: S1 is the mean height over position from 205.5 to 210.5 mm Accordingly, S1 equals 4.18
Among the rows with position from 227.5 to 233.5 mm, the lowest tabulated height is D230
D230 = 4.47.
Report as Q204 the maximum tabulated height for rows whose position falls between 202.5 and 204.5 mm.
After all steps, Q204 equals 4.15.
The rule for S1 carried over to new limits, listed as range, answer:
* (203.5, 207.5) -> 4.18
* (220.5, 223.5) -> 4.34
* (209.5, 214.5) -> 4.14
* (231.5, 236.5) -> 4.61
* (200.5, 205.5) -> 4.16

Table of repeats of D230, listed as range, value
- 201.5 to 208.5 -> 3.99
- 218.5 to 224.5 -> 3.94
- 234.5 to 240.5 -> 4.28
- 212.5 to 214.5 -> 4.08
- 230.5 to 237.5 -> 4.46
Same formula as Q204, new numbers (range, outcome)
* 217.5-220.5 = 4.2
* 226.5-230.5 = 4.74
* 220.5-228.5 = 4.6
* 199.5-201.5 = 4.16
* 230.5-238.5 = 4.79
